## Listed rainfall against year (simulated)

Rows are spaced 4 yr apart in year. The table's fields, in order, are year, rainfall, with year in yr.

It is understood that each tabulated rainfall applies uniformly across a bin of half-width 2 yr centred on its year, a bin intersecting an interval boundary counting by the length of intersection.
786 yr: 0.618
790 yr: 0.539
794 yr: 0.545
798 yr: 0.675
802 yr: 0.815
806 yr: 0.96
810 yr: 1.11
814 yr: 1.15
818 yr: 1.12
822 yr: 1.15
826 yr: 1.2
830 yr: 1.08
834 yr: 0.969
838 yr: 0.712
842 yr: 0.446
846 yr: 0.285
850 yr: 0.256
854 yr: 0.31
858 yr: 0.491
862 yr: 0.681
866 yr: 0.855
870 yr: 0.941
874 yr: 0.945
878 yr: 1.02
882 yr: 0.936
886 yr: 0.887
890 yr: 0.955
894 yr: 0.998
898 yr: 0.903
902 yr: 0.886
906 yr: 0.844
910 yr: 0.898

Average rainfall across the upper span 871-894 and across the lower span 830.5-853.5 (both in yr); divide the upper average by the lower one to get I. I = 1.7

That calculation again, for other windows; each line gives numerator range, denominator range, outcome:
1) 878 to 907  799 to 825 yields 0.89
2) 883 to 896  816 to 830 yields 0.83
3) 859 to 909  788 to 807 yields 1.29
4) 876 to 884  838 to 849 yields 2.34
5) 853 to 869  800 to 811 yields 0.66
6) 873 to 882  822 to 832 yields 0.85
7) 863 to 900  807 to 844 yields 0.94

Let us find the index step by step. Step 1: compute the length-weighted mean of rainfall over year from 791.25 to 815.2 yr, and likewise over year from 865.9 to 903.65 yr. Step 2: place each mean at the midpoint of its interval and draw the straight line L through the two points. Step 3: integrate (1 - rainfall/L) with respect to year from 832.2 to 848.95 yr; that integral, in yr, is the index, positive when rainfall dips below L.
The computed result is 5.87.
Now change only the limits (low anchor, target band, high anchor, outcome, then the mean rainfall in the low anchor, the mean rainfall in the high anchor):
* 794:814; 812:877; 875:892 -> 8.7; 0.881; 0.949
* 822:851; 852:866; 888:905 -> 4.7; 0.753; 0.93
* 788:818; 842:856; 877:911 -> 9.1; 0.847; 0.923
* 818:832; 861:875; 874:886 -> 1.9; 1.14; 0.957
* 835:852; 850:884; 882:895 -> -0.5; 0.457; 0.941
